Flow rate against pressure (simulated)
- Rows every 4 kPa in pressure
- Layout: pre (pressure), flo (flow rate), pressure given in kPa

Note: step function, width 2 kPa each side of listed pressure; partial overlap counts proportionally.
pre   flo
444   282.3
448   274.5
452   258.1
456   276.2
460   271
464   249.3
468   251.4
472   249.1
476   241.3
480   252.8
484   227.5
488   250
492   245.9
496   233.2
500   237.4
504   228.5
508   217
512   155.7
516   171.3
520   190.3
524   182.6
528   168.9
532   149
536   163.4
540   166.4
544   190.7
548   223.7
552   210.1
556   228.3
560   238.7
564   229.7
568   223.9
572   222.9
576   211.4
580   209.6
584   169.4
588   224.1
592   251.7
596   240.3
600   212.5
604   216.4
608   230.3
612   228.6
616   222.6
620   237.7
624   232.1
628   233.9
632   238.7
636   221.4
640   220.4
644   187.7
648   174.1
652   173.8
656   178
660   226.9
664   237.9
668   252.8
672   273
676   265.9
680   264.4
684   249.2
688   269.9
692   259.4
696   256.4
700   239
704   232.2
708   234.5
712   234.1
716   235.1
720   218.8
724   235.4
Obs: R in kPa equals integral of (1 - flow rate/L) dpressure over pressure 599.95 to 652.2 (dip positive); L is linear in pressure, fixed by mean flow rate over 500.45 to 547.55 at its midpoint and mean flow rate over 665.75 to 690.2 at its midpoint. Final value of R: 3.79 kPa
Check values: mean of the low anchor 184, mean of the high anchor 262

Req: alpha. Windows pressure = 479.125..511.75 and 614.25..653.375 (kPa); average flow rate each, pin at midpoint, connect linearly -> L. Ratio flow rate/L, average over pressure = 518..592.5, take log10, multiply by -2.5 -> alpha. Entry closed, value 0.11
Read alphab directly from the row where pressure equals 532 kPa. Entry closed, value 149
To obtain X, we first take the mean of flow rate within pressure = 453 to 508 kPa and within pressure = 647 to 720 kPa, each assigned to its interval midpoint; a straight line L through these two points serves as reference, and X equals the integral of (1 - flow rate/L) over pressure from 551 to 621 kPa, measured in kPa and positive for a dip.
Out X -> 5.43 kPa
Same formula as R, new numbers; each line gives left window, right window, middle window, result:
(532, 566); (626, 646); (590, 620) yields -2.15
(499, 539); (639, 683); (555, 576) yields -3.15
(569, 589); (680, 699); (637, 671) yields 4.69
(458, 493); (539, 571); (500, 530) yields 5.36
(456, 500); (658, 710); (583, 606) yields 2.62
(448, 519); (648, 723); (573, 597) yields 2.02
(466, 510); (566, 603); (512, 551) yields 8.77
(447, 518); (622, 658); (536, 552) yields 2.39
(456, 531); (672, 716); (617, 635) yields 0.57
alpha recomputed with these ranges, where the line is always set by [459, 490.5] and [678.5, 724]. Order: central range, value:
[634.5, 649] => 0.211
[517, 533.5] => 0.386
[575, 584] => 0.220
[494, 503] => 0.060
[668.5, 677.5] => -0.094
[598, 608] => 0.133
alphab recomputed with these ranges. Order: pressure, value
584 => 169.4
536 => 163.4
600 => 212.5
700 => 239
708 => 234.5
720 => 218.8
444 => 282.3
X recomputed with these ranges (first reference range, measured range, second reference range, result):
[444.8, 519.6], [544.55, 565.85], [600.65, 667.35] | 0.4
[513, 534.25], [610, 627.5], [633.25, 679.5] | -2.0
